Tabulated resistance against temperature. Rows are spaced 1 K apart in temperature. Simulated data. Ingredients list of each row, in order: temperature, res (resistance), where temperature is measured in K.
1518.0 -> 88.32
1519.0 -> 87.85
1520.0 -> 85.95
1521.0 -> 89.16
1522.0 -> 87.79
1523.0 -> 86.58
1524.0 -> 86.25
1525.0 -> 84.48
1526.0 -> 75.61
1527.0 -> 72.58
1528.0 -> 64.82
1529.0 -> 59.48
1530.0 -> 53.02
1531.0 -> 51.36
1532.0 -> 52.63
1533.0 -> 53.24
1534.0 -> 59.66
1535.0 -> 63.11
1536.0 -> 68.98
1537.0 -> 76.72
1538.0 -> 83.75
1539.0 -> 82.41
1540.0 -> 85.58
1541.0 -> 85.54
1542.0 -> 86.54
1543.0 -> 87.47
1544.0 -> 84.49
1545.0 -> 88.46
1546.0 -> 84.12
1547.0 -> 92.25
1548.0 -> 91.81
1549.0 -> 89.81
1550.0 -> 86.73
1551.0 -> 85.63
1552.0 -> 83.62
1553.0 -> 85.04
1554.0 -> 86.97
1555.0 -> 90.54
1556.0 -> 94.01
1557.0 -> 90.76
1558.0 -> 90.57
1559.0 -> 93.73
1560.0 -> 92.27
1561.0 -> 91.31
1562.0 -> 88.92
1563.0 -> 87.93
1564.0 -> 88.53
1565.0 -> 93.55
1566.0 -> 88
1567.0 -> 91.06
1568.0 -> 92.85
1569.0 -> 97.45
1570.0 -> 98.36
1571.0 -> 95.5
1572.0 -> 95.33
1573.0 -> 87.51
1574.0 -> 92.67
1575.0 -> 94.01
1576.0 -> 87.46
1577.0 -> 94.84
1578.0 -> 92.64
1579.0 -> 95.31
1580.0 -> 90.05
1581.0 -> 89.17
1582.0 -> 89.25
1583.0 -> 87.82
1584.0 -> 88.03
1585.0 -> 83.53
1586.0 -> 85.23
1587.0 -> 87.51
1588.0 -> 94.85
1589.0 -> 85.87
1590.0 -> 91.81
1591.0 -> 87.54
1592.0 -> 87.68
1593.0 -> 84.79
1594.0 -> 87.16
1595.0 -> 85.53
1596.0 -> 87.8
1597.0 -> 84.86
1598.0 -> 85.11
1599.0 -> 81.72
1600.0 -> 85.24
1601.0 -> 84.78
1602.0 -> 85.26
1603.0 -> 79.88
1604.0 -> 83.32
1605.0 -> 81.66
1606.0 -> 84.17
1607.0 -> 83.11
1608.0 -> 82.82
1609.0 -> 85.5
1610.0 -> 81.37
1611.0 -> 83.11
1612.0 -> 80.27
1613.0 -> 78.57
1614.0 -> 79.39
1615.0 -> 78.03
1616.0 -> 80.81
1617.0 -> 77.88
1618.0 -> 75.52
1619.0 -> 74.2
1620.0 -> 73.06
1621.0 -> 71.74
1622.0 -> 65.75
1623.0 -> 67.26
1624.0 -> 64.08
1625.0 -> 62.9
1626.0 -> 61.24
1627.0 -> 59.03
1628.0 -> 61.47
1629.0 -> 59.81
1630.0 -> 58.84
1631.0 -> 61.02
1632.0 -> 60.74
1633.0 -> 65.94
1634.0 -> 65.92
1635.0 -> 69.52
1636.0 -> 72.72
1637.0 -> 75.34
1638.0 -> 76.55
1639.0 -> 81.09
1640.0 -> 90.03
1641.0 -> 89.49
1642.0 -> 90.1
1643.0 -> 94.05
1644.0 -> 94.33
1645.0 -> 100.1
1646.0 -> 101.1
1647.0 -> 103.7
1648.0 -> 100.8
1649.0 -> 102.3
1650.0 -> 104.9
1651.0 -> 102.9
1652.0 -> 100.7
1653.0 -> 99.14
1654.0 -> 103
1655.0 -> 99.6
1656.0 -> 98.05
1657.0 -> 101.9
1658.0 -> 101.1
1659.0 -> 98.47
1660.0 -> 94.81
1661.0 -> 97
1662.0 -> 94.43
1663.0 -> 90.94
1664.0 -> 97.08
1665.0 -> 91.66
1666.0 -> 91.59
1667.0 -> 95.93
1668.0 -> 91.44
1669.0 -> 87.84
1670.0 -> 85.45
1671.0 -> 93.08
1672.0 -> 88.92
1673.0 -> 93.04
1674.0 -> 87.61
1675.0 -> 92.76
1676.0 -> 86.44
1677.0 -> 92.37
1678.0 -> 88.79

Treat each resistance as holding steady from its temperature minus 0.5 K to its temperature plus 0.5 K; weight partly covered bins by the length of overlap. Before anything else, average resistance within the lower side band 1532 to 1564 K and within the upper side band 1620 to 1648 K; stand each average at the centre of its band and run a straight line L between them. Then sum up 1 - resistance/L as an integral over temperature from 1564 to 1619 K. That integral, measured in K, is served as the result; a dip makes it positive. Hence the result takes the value -5.0 K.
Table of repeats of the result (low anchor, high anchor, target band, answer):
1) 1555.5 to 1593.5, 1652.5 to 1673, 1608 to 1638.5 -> 7.2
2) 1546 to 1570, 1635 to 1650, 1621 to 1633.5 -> 3.8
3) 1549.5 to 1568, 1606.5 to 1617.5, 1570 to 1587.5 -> -0.9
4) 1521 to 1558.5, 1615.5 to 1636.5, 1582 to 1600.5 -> -3.8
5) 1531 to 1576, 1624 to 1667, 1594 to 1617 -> 0.8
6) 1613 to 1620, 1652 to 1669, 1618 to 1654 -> 2.8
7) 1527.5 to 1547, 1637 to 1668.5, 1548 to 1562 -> -2.4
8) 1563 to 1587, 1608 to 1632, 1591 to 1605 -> -0.7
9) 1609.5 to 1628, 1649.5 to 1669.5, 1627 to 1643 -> 2.0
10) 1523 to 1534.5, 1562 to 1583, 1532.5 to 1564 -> -2.8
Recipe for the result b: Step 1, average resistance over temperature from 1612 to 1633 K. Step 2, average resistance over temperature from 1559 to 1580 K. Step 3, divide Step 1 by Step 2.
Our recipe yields 0.75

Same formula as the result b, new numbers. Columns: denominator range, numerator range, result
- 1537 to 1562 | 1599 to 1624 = 0.90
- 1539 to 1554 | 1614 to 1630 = 0.79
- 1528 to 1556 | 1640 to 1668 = 1.25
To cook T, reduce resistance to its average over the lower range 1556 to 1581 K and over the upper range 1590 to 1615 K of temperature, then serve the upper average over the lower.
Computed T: 0.9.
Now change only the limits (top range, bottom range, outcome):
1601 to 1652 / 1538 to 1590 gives 0.89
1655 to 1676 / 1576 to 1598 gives 1.06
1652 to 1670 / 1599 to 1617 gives 1.17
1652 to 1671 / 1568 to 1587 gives 1.05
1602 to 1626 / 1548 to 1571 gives 0.85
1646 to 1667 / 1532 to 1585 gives 1.13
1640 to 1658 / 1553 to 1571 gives 1.08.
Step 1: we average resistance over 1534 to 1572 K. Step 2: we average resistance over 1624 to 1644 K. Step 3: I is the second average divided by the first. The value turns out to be 0.8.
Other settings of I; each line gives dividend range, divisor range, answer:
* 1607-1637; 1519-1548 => 0.93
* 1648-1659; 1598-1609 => 1.21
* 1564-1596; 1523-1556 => 1.16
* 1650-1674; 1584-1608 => 1.12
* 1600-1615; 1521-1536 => 1.20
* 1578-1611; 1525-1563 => 1.08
